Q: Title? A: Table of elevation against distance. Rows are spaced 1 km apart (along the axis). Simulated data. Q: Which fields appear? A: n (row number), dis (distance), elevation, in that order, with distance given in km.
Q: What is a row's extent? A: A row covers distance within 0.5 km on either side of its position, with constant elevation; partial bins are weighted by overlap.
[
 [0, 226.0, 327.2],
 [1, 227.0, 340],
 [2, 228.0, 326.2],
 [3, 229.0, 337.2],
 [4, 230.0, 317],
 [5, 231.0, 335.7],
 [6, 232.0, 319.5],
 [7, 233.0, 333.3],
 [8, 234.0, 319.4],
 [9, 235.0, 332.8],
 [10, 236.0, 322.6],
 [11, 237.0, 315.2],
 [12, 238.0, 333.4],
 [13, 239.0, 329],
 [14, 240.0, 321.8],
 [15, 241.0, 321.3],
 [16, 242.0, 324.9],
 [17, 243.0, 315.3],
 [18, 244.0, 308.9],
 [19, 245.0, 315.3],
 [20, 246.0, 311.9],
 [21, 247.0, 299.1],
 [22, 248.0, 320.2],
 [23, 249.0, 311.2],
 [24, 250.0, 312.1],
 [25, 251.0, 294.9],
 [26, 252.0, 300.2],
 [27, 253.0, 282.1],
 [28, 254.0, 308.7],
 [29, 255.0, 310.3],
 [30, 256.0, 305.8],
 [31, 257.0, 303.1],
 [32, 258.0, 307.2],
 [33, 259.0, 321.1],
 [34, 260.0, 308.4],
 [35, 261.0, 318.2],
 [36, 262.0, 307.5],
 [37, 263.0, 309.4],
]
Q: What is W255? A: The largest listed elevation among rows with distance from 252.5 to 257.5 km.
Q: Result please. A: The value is 310.3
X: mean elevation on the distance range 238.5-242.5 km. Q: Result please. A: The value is 324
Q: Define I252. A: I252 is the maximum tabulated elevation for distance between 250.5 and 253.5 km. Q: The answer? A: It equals 300.2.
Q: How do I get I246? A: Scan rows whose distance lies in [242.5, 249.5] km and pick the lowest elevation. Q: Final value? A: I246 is 299.1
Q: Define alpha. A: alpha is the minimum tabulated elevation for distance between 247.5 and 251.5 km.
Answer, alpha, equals 294.9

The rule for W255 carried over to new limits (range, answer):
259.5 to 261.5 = 318.2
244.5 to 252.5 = 320.2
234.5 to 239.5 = 333.4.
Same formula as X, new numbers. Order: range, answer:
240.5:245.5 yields 317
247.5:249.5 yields 316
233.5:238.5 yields 325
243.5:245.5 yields 312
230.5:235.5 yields 328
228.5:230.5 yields 327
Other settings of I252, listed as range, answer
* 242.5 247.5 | 315.3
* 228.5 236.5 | 337.2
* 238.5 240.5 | 329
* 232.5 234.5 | 333.3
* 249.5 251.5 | 312.1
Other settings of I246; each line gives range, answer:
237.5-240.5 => 321.8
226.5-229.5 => 326.2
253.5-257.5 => 303.1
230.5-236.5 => 319.4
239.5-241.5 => 321.3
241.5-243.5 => 315.3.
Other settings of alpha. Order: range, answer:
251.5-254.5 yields 282.1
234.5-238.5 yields 315.2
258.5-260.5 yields 308.4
